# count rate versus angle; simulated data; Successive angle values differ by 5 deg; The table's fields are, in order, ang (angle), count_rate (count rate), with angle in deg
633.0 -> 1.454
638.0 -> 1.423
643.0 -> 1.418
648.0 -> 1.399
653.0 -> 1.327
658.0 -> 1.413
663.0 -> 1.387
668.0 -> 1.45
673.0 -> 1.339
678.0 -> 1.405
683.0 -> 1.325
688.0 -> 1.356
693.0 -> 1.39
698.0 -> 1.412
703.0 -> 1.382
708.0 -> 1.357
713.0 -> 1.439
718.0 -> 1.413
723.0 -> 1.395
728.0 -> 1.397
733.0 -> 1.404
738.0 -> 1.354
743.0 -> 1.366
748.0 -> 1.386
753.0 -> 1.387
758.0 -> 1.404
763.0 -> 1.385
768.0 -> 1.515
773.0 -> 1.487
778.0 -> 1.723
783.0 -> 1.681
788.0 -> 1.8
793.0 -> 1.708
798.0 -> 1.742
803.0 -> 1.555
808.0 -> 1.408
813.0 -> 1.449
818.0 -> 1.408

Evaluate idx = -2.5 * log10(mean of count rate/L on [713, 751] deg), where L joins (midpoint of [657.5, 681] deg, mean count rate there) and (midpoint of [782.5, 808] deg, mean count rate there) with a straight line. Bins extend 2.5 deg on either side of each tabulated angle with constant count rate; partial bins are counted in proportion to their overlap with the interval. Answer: 0.10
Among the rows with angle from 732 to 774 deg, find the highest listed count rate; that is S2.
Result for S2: 1.515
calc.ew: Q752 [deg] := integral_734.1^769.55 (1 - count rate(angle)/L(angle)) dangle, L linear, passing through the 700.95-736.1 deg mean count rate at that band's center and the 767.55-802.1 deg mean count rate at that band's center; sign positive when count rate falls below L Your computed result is 3.2 deg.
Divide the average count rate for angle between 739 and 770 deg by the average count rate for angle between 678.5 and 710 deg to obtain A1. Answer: 1.0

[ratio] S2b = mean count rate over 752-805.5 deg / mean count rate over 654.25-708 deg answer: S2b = 1.15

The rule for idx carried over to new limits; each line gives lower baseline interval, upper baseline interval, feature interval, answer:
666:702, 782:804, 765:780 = 0.06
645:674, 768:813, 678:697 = 0.05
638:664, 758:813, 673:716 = 0.06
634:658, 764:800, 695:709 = 0.09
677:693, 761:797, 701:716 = 0.03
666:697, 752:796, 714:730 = 0.04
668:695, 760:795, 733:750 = 0.11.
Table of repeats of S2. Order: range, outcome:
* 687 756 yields 1.439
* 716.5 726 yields 1.413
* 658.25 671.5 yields 1.45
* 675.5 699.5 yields 1.412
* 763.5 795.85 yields 1.8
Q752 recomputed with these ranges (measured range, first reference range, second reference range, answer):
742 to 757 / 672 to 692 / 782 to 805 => 1.8 deg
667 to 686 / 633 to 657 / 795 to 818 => 0.7 deg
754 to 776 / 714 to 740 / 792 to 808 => 0.9 deg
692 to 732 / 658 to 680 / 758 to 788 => 1.9 deg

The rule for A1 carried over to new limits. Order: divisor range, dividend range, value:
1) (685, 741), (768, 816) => 1.16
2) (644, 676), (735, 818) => 1.09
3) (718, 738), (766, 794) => 1.18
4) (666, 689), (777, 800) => 1.26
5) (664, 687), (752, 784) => 1.09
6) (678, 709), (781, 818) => 1.17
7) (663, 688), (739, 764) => 1.00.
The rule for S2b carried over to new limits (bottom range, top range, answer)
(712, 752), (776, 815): 1.17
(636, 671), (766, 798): 1.19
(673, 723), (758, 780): 1.09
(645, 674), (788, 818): 1.14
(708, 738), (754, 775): 1.03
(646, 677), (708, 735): 1.01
